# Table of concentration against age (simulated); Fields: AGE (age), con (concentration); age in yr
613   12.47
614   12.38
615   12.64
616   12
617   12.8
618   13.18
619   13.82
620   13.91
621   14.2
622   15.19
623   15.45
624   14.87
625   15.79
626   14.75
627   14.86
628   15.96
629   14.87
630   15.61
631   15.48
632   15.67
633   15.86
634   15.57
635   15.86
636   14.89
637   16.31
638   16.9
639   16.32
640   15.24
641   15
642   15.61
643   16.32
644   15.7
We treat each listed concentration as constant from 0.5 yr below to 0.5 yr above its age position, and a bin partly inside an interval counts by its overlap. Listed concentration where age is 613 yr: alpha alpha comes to 12.47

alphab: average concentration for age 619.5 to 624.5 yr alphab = 14.7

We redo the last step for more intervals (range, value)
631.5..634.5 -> 15.7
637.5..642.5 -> 15.8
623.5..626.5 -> 15.1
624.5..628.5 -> 15.3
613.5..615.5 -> 12.5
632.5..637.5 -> 15.7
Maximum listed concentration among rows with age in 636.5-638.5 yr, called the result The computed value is 16.9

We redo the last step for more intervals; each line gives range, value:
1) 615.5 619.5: 13.82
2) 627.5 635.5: 15.96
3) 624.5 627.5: 15.79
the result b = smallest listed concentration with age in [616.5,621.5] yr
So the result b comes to 12.8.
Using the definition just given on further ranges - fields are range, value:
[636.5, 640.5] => 15.24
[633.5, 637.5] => 14.89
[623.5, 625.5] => 14.87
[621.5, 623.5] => 15.19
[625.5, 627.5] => 14.75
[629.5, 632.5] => 15.48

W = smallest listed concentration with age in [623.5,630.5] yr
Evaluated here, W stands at 14.75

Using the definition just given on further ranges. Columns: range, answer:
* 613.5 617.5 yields 12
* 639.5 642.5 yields 15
